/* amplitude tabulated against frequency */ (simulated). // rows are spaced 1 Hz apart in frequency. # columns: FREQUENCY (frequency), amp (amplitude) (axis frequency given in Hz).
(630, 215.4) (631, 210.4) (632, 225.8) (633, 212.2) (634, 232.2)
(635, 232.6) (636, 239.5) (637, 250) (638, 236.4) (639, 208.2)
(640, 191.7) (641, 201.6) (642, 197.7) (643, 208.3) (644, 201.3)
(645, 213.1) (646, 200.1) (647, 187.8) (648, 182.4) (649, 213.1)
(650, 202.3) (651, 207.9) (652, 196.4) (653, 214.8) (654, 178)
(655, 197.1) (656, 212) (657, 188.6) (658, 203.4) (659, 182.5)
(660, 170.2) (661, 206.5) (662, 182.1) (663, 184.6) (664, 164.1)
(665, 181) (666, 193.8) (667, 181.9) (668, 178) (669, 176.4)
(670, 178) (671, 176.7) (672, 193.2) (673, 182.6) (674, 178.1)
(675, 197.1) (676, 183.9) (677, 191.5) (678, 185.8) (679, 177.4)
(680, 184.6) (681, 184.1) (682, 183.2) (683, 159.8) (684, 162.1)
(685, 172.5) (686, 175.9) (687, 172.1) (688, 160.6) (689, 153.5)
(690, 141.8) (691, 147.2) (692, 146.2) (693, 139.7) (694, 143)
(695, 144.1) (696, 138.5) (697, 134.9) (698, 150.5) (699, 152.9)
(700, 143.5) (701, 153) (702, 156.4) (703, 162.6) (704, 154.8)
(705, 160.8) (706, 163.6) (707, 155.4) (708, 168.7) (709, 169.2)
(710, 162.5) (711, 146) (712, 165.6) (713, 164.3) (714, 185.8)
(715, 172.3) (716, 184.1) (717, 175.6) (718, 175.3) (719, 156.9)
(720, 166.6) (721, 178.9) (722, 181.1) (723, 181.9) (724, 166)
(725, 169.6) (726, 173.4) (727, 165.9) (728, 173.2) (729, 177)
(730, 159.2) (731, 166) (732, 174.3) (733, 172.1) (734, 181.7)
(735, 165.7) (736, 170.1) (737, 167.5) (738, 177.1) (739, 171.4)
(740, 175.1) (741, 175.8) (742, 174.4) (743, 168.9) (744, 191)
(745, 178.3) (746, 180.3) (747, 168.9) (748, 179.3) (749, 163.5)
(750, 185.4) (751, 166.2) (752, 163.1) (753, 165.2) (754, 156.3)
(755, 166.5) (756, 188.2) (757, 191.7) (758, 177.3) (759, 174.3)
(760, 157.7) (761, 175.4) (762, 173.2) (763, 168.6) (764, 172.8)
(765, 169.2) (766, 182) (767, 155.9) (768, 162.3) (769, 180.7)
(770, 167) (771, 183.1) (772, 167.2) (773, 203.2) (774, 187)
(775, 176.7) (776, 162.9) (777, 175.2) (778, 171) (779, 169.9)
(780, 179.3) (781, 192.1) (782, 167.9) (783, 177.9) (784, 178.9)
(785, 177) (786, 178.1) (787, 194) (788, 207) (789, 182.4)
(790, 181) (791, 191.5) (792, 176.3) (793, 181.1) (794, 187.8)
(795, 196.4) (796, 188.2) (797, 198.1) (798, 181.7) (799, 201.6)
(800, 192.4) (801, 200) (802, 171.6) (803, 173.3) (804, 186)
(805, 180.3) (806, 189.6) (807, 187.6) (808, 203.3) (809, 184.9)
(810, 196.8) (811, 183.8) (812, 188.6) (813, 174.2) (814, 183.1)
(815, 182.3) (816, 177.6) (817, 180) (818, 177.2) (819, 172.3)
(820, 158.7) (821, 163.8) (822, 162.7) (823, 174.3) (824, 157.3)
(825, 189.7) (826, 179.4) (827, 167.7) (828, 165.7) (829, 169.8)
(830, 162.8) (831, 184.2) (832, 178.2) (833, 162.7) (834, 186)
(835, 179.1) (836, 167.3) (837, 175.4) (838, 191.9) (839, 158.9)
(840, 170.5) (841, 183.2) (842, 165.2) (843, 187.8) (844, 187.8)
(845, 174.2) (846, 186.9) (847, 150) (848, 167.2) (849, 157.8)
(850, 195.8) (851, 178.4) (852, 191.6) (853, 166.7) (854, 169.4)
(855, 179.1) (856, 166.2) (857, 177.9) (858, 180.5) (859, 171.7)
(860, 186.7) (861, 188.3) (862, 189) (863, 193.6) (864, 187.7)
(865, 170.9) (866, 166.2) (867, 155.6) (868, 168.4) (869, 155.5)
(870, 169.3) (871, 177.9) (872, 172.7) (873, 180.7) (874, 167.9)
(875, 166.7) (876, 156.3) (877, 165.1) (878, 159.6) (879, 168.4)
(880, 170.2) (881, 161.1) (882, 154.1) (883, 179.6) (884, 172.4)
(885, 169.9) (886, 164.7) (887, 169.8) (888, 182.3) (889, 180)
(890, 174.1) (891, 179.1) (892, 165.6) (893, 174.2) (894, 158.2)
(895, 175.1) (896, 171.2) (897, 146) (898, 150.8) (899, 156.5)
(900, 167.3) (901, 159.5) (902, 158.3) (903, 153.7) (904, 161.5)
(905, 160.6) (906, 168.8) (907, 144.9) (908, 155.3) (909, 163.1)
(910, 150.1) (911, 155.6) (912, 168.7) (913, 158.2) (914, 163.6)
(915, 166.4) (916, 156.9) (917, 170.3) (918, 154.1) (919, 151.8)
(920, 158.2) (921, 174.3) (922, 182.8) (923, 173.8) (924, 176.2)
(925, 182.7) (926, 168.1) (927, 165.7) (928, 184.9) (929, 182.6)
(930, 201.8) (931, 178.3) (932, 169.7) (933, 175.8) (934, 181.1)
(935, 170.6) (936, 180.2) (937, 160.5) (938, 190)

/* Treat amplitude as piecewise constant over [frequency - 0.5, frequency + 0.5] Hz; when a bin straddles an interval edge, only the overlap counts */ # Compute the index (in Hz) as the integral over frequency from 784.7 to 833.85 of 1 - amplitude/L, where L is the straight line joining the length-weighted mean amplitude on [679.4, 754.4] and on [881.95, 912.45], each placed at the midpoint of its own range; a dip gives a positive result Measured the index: -4.8 Hz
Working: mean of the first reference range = 166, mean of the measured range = 181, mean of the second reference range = 164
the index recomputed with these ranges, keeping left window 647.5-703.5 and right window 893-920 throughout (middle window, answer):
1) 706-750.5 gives -0.1 Hz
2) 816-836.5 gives -0.9 Hz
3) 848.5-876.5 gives -2.1 Hz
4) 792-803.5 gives -1.4 Hz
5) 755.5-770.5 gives -0.3 Hz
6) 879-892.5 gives -0.8 Hz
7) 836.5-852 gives -1.1 Hz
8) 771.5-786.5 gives -0.8 Hz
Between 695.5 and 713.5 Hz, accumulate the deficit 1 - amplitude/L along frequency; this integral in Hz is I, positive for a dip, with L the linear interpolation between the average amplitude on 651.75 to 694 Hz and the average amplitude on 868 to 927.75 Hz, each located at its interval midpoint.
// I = 2.1 Hz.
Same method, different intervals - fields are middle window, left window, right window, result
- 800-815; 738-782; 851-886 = -1.1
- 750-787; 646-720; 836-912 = -0.5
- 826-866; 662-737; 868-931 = -2.1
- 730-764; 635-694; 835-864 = 1.9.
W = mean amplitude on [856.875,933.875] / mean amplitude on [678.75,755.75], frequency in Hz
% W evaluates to 1.02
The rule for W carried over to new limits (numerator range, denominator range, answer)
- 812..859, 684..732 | 1.08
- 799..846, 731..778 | 1.03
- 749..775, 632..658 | 0.83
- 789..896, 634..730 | 0.99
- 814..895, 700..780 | 1.01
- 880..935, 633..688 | 0.87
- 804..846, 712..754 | 1.03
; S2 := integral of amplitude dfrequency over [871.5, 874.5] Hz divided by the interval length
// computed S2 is 174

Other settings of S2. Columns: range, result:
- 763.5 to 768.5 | 168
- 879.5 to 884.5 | 167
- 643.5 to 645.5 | 207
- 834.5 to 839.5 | 175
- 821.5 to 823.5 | 168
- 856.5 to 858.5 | 179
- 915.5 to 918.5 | 160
